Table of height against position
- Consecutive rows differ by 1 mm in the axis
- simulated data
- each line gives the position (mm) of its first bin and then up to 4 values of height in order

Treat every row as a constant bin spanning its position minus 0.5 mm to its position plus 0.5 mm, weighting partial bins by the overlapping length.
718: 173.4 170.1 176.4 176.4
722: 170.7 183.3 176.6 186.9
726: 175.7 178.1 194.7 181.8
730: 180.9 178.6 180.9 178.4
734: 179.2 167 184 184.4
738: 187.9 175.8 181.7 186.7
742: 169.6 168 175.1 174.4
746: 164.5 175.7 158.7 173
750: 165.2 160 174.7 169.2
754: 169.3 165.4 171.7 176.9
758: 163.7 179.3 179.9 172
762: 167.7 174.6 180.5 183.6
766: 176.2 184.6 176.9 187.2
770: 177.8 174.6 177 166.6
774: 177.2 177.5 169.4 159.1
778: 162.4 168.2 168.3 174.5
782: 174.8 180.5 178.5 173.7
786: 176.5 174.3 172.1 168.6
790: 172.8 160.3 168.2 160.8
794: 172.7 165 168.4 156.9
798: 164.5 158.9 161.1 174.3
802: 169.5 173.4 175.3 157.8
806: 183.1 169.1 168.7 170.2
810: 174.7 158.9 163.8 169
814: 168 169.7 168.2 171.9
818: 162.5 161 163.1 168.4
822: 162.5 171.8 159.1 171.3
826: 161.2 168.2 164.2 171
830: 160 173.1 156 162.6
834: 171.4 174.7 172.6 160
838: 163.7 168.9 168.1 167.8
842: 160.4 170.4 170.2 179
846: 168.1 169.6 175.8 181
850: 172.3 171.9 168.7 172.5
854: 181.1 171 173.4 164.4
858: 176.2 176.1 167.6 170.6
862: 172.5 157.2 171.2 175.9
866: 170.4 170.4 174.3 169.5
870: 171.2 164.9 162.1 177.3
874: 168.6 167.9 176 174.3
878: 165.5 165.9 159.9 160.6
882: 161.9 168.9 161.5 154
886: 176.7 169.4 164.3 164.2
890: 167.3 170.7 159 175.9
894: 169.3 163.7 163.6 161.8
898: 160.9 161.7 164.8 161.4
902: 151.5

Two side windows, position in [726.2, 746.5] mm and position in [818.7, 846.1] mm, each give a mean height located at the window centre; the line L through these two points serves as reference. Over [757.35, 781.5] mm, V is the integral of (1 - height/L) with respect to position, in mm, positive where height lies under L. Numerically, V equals 0.0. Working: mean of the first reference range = 179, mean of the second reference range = 167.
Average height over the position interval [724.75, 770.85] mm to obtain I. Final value 176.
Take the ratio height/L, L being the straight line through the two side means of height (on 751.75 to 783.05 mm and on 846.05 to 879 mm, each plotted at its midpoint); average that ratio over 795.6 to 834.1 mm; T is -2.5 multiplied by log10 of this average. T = 0.04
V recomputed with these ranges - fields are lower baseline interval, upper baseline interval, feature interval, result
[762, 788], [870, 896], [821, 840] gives 0.48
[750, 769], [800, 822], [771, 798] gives 0.16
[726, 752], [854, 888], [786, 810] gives 0.62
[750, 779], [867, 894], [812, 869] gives 0.16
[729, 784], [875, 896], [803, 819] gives 0.22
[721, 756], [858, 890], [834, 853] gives -0.04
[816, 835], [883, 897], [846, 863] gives -0.64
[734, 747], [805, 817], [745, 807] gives 0.56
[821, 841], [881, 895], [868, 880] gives -0.22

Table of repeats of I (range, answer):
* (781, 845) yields 168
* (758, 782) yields 174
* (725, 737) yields 180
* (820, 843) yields 166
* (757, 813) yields 171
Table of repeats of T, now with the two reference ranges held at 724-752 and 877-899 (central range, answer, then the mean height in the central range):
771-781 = 0.02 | 170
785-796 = 0.02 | 169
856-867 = -0.02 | 170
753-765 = 0.01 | 173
